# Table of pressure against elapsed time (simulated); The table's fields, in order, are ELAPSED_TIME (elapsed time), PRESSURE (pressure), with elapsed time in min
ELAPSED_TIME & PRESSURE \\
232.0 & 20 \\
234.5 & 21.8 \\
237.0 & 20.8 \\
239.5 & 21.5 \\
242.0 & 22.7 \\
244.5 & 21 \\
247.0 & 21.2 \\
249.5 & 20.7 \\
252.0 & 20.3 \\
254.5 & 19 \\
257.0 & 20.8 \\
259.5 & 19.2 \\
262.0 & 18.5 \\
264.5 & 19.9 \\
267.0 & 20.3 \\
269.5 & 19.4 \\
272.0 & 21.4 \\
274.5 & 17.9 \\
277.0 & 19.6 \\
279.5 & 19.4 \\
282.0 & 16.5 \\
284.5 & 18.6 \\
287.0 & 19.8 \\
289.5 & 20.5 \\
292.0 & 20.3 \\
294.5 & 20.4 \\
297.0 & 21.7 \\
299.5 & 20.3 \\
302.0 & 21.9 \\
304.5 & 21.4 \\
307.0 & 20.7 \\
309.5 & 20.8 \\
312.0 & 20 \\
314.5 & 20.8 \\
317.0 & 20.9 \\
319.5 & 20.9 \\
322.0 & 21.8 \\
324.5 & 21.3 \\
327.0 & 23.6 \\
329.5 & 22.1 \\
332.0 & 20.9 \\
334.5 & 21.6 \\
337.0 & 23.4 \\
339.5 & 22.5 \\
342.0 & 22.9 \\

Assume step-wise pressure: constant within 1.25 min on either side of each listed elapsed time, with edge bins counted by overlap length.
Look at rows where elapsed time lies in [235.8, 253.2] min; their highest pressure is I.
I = 22.7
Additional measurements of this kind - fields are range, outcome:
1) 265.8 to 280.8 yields 21.4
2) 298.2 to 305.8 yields 21.9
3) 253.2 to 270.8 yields 20.8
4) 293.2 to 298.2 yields 21.7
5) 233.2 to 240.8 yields 21.8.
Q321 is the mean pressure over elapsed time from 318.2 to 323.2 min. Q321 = 21.3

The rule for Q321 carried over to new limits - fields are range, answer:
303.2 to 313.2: 20.7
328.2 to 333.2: 21.5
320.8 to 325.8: 21.6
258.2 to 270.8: 19.5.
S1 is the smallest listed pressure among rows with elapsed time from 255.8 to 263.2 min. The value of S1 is 18.5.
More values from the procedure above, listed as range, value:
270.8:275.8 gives 17.9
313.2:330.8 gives 20.8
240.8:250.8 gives 20.7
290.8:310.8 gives 20.3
